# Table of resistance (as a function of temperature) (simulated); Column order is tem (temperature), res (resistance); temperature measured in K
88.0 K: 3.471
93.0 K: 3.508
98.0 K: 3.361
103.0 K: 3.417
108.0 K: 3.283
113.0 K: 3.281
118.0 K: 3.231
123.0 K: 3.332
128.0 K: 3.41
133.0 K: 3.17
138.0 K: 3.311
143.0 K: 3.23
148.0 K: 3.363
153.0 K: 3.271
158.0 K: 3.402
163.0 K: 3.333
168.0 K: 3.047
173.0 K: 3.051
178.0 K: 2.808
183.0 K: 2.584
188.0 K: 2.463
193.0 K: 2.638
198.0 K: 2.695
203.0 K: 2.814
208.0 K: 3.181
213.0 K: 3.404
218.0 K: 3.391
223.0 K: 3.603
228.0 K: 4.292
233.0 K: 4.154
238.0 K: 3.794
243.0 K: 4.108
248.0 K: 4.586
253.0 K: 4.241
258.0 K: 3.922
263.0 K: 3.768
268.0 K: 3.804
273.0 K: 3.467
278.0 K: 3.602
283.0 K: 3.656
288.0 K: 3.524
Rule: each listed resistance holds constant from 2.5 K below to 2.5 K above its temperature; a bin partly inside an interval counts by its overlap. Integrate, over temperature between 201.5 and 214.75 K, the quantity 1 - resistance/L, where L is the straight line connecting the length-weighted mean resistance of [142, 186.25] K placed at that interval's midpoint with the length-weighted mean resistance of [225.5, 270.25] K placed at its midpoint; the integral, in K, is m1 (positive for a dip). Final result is 1.7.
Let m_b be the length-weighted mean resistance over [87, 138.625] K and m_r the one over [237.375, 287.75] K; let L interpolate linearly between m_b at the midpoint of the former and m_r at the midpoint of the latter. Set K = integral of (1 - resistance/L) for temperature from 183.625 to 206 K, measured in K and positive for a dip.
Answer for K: 6.0 K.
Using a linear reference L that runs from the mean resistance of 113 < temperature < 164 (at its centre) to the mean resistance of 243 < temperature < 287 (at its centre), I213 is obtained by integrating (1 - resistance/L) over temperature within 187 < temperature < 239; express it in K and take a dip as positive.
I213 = 4.7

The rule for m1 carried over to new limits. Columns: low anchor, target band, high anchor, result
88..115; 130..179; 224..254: 6.2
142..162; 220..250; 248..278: -2.6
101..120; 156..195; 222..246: 8.1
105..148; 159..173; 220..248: 1.5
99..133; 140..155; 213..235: 0.7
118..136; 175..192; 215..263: 4.7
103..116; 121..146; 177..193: -1.7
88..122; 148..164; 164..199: -2.0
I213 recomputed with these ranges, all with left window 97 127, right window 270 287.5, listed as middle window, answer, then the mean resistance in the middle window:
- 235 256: -3.87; 4.18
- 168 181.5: 1.94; 2.93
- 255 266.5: -1.01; 3.86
